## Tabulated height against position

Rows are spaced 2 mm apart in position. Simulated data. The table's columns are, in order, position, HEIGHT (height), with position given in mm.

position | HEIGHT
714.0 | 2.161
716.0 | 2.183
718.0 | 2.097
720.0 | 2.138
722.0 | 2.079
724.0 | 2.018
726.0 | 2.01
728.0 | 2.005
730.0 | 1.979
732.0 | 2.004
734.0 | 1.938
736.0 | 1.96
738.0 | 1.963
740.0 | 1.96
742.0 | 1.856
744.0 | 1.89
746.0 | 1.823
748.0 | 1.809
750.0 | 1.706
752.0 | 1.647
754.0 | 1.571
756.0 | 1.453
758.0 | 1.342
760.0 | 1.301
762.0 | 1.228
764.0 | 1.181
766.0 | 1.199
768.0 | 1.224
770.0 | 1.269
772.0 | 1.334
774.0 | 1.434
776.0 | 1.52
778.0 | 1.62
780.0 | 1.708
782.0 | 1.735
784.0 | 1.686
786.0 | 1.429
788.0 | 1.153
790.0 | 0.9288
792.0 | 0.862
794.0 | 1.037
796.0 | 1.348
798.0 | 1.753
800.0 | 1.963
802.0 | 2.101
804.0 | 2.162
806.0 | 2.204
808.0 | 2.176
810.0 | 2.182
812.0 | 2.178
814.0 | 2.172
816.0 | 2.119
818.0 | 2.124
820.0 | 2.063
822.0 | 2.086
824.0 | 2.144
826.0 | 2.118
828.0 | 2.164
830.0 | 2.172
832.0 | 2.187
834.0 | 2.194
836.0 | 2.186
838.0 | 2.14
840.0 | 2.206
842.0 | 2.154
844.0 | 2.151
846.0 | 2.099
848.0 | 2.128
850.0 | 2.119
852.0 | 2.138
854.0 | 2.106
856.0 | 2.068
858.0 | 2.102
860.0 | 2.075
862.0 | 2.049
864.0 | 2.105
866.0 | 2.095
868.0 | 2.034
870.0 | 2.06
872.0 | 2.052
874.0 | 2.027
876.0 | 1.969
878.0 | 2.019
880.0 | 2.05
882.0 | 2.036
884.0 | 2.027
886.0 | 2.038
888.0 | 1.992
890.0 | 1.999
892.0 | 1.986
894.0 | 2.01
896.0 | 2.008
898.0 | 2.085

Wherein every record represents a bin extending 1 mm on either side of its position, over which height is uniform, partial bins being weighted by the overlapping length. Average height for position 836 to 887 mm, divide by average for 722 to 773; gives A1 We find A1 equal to 1.24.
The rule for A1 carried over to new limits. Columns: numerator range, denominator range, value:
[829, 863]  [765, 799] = 1.56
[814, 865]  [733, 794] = 1.40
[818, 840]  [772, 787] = 1.36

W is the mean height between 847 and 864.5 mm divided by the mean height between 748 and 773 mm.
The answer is 1.51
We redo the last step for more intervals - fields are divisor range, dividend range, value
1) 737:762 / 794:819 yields 1.19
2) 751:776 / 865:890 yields 1.50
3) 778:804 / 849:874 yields 1.38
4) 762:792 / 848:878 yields 1.52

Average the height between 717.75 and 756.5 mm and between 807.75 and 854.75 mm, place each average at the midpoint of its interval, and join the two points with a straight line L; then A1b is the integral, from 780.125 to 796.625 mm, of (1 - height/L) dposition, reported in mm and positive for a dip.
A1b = 6.0 mm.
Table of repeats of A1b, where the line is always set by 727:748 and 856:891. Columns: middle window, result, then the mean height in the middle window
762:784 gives 6.01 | 1.43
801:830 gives -2.14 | 2.14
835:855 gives -1.21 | 2.14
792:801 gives 2.40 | 1.45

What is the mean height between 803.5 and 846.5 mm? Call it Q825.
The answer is 2.15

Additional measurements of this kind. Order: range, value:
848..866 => 2.1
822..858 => 2.14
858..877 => 2.05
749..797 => 1.37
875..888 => 2.02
